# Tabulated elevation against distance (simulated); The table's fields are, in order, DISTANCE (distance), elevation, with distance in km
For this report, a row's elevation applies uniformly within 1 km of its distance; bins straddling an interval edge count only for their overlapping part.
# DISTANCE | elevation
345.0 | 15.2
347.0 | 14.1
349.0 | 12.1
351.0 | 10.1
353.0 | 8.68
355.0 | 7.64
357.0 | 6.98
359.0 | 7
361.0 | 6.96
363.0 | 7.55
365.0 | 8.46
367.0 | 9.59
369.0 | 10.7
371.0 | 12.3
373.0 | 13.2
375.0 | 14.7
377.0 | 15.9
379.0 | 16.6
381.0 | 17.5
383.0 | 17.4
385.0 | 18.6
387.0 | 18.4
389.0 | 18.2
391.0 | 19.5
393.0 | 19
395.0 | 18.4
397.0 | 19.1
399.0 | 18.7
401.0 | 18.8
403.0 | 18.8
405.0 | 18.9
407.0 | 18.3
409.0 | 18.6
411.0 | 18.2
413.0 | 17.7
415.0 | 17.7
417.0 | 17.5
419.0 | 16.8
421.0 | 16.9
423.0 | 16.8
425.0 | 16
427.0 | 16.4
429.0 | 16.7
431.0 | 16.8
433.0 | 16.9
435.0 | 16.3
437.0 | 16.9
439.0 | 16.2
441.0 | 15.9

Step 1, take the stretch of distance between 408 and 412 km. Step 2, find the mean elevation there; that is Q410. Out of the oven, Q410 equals 18.4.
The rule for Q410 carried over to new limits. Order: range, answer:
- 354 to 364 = 7.23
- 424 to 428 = 16.2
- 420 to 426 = 16.6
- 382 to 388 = 18.1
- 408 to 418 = 17.9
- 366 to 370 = 10.1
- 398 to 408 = 18.7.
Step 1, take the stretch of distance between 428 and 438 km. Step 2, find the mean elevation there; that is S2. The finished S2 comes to 16.7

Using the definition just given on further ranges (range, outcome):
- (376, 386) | 17.2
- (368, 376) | 12.7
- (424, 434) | 16.6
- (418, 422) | 16.9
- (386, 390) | 18.3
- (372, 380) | 15.1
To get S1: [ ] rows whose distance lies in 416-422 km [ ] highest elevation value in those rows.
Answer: 17.5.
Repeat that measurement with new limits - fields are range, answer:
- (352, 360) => 8.68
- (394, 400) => 19.1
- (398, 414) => 18.9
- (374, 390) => 18.6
